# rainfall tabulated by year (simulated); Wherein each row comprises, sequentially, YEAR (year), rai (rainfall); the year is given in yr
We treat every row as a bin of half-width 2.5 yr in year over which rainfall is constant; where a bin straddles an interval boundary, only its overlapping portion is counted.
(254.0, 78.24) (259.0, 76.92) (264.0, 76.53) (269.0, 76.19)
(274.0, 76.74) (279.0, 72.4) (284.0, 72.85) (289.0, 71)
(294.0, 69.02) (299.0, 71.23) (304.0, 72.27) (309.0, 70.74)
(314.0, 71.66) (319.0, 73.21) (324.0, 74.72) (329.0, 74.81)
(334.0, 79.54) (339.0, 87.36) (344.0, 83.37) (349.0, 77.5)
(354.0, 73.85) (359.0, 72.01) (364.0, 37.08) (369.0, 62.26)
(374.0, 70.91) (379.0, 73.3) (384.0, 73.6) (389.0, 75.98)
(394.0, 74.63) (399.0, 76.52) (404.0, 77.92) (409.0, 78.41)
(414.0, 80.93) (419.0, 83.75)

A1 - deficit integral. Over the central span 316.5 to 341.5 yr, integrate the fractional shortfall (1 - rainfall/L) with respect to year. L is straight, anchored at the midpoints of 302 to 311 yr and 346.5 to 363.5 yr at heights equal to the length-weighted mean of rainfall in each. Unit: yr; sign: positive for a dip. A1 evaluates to -2.5 yr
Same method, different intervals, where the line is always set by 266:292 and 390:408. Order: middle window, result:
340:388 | 3.6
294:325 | 1.1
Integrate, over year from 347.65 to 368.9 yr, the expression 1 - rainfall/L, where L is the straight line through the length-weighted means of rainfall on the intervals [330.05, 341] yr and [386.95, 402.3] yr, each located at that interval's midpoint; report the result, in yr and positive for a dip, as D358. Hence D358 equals 4.2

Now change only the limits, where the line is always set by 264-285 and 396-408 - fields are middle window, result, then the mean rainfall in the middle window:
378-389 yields 0.4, 74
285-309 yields 1.4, 71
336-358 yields -1.1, 79.9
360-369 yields 3.1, 49.9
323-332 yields 0.1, 75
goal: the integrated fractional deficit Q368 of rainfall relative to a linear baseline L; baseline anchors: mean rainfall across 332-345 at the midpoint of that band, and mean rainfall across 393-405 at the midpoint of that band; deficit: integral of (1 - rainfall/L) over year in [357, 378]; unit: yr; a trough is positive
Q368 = 4.95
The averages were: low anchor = 83.6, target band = 61.2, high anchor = 76.4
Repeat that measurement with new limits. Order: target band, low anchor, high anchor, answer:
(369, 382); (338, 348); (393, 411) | 1.59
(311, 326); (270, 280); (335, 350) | 1.33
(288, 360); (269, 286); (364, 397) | -2.98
